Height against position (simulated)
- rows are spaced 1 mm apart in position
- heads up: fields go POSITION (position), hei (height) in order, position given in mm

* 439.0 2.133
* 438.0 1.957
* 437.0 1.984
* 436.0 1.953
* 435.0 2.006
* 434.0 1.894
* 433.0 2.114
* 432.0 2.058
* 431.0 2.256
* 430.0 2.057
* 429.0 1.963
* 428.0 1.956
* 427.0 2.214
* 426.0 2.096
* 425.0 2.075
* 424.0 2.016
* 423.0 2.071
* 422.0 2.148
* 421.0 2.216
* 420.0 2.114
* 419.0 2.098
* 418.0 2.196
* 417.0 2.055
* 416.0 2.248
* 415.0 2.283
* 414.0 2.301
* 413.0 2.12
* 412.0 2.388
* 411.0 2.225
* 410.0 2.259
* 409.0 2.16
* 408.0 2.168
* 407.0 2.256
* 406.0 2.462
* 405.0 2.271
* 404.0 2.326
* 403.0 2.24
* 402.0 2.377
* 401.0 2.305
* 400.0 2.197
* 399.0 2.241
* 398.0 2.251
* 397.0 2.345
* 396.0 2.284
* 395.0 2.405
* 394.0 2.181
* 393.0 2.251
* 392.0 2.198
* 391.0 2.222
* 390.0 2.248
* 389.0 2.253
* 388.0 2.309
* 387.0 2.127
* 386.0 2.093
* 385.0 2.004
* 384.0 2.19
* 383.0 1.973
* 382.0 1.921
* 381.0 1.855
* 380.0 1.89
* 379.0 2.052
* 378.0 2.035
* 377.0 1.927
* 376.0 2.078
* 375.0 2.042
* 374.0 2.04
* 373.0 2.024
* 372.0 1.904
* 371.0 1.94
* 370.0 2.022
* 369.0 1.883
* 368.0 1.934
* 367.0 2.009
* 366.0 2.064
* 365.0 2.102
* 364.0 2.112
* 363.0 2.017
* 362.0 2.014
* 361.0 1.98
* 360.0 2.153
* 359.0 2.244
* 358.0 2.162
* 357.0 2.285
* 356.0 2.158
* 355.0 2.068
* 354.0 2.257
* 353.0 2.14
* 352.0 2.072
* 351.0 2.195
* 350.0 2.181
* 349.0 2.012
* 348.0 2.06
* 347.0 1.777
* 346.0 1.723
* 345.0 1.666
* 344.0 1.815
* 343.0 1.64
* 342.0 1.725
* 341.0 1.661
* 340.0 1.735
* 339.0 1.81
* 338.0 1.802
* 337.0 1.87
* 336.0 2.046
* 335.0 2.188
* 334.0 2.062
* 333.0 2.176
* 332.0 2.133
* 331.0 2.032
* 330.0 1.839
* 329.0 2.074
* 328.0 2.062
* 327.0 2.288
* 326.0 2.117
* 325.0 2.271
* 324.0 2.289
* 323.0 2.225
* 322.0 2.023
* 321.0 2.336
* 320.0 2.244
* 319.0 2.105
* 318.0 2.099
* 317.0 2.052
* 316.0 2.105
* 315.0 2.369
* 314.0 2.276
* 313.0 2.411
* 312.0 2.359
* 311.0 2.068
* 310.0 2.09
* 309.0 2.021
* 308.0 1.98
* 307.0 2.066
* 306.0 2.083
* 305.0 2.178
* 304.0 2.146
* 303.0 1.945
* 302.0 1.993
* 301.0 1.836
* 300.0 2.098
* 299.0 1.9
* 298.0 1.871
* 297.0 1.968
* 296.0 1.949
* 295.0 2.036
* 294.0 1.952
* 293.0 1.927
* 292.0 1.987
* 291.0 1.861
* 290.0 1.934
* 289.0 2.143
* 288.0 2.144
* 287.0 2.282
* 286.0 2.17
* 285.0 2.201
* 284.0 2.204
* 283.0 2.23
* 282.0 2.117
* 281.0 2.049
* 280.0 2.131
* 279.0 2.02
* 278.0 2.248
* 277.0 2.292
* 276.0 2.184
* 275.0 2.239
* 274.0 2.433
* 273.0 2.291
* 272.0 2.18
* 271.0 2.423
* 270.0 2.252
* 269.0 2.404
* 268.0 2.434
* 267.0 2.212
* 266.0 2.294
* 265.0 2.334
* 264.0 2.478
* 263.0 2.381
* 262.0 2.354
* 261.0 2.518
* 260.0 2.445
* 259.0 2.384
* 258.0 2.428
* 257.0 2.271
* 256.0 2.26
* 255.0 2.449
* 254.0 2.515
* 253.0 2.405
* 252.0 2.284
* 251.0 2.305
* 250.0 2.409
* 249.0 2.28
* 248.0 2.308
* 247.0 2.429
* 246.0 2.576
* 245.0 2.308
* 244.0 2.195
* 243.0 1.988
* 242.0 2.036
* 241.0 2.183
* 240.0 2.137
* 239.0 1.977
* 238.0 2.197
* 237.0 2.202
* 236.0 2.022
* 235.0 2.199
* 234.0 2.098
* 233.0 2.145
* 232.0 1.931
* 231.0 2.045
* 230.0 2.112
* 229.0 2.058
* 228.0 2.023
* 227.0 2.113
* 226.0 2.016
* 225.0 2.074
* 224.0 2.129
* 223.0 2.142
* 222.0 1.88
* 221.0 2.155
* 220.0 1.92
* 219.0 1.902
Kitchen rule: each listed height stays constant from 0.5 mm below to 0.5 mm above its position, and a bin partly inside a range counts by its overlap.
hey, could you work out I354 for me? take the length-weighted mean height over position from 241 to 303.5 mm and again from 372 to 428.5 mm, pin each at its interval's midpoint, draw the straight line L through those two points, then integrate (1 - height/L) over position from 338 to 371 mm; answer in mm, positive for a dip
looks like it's 2.94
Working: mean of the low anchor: 2.21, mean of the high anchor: 2.16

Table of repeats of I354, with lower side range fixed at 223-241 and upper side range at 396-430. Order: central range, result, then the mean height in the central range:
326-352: 2.5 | 1.95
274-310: 0.9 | 2.07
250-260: -1.3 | 2.37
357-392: 1.9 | 2.06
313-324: -0.3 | 2.2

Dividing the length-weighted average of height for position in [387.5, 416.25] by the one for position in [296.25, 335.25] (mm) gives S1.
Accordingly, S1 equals 1.1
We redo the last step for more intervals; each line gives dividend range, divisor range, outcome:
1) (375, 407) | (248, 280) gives 0.93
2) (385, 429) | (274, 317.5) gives 1.05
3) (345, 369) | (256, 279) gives 0.88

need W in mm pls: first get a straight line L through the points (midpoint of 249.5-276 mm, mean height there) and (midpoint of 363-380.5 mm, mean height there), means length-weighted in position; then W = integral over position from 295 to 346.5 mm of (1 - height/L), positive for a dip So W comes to 3.2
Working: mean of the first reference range 2.36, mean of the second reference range 2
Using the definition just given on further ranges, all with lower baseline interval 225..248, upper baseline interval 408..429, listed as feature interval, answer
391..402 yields -0.6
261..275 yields -1.3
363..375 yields 0.8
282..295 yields 0.4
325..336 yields 0.2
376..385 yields 0.7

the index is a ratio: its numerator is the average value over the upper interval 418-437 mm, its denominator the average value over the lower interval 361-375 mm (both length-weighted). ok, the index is 1.0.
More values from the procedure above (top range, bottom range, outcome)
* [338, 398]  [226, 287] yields 0.91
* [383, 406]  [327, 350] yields 1.17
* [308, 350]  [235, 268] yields 0.89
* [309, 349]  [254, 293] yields 0.91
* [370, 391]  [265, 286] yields 0.91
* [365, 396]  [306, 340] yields 0.98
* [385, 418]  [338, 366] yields 1.13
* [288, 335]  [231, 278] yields 0.92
